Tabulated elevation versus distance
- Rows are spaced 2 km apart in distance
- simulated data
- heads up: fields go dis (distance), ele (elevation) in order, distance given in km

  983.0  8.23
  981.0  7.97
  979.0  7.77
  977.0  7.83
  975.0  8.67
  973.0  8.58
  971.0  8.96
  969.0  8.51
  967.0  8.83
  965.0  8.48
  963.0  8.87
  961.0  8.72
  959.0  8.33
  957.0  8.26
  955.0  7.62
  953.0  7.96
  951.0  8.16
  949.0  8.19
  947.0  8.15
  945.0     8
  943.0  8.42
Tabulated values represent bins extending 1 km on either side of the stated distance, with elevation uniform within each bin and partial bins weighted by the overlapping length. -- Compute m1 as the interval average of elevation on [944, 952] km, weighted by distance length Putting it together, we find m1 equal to 8.12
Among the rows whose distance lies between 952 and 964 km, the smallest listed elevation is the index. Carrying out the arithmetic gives 7.62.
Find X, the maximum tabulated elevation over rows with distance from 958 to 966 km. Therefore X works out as 8.87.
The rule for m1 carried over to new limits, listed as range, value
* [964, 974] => 8.67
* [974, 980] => 8.09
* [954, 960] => 8.07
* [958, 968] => 8.65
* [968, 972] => 8.73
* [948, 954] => 8.1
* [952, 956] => 7.79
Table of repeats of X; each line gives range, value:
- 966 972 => 8.96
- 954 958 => 8.26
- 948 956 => 8.19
